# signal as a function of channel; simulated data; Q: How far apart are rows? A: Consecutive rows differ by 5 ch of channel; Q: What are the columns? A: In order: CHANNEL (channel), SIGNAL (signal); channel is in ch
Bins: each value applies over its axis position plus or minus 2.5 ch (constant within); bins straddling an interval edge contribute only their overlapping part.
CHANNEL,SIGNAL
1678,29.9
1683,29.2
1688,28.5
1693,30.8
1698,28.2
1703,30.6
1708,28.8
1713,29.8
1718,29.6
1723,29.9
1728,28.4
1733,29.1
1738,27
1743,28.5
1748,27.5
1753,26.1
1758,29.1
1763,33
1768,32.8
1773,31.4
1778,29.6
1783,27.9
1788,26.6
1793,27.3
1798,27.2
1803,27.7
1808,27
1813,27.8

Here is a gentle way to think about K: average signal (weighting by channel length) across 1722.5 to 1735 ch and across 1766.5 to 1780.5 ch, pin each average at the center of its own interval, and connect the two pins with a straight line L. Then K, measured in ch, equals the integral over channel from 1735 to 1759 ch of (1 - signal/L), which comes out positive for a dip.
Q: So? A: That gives 1.85 ch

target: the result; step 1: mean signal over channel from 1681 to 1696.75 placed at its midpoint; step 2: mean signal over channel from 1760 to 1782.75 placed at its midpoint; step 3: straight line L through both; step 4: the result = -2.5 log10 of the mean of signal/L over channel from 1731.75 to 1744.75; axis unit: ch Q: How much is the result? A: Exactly 0.09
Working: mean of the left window 29.4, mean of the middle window 28.1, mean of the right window 31.3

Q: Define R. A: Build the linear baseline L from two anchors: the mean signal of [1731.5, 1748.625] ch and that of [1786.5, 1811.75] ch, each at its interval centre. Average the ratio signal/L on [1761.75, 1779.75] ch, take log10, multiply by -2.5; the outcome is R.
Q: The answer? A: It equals -0.15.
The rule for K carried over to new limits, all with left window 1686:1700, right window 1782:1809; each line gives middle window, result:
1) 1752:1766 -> -1.0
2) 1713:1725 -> -0.4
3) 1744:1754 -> 0.4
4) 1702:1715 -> -0.3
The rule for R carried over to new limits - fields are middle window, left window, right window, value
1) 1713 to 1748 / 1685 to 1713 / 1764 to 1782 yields 0.05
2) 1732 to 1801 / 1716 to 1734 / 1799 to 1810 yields -0.02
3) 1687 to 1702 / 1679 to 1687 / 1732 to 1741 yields -0.02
